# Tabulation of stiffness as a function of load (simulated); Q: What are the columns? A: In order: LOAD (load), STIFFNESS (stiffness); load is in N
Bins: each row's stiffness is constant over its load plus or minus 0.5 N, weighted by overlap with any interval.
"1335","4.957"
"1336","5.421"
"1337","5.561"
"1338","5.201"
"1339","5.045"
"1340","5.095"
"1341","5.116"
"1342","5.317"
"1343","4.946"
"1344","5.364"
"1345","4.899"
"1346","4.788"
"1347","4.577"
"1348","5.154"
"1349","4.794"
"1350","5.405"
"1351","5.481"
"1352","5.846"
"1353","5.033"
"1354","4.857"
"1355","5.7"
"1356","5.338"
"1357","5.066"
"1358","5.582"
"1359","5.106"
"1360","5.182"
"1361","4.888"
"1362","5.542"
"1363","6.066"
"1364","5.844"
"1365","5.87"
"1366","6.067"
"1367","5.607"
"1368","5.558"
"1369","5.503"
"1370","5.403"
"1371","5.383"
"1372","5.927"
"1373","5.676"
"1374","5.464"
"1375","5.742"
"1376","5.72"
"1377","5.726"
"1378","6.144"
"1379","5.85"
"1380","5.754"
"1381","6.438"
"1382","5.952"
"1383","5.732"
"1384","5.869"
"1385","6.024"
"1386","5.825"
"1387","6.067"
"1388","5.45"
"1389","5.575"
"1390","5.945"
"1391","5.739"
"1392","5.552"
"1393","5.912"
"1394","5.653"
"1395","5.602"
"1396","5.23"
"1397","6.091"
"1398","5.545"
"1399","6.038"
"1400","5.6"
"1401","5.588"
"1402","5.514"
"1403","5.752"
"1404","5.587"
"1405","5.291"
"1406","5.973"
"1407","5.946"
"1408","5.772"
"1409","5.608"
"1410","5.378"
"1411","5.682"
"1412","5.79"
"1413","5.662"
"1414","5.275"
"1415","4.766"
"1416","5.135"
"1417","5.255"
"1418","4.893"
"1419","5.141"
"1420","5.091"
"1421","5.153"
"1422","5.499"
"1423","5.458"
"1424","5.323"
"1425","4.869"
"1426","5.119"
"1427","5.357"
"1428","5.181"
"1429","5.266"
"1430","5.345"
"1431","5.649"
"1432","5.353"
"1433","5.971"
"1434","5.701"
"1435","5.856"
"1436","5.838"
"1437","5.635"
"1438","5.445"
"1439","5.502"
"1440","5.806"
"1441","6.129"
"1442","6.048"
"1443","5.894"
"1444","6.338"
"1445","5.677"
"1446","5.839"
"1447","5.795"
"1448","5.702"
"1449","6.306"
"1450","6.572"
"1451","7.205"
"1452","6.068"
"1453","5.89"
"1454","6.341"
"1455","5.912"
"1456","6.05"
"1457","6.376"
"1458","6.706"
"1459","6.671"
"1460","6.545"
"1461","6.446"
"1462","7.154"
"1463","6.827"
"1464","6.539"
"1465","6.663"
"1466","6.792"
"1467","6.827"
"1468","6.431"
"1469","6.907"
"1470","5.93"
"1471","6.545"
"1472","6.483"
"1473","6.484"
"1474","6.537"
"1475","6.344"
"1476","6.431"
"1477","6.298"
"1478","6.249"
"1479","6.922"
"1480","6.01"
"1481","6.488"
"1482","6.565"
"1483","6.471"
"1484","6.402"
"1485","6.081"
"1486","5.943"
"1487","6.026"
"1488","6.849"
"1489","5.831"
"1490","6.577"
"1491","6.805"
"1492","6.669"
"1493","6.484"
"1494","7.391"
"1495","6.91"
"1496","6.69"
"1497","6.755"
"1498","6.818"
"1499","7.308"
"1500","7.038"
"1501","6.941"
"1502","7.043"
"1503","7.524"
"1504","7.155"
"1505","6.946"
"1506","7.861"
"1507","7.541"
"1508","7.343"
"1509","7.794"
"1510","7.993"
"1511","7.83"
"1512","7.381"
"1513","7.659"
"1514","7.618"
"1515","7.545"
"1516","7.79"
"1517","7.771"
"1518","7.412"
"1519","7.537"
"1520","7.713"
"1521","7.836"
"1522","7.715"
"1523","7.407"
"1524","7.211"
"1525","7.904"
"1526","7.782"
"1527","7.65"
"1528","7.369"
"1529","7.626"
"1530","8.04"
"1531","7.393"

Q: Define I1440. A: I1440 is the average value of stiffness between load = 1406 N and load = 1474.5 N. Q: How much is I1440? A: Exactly 5.9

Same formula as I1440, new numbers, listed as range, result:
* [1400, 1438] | 5.45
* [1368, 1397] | 5.75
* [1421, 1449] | 5.62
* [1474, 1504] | 6.62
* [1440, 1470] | 6.35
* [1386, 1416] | 5.64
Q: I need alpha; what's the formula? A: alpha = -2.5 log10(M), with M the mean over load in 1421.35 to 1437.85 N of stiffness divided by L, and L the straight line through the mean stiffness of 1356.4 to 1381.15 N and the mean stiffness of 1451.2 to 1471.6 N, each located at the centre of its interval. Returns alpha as 0.14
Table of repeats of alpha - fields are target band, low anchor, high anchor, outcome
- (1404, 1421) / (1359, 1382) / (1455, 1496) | 0.11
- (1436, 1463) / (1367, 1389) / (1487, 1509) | 0.06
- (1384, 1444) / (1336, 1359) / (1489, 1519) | 0.09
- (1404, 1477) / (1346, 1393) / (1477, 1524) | 0.08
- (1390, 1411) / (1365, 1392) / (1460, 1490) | 0.05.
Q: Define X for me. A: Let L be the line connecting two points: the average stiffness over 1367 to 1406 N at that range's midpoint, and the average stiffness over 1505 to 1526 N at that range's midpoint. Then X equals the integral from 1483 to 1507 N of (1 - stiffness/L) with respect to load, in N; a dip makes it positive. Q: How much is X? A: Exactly 1.8 N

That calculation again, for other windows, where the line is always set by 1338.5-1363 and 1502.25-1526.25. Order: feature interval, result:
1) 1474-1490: 1.7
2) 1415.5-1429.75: 2.4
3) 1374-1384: -0.5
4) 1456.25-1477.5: 1.0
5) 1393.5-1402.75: 0.4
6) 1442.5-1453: 0.8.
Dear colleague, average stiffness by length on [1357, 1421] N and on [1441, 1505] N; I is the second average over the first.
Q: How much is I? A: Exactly 1.16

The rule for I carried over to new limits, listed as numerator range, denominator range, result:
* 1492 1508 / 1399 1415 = 1.26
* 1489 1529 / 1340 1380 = 1.35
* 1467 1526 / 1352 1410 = 1.23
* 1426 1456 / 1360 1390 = 1.02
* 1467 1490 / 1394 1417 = 1.15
